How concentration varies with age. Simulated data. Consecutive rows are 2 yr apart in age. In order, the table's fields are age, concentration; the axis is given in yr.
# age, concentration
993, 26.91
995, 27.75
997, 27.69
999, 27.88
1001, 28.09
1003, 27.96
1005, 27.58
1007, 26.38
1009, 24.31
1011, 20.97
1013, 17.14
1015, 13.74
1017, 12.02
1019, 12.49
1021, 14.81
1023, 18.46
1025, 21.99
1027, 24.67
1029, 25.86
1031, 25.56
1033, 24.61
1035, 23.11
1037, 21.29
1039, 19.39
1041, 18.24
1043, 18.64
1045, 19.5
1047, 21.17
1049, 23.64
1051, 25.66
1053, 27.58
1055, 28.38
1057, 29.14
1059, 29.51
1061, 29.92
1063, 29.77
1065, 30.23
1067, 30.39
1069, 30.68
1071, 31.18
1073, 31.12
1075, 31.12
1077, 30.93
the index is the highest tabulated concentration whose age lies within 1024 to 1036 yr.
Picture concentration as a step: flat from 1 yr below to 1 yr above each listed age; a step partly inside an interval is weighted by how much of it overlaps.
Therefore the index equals 25.86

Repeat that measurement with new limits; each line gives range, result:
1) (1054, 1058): 29.14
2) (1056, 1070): 30.68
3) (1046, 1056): 28.38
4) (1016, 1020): 12.49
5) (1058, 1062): 29.92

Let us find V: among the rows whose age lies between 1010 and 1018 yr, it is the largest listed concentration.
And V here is 20.97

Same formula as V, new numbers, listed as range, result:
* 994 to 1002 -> 28.09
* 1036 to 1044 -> 21.29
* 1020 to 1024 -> 18.46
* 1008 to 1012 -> 24.31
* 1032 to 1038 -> 24.61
